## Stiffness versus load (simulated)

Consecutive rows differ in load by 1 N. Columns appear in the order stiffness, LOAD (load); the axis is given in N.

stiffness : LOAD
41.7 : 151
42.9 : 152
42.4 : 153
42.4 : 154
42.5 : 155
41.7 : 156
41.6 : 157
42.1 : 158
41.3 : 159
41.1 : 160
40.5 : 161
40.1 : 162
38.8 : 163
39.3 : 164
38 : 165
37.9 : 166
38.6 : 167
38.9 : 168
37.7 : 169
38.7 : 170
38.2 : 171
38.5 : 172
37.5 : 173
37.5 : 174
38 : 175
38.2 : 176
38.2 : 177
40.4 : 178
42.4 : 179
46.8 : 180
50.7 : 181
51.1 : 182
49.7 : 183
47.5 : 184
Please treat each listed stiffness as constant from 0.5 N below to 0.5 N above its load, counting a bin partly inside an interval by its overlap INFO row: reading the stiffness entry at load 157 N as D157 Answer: 41.6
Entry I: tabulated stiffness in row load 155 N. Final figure 42.5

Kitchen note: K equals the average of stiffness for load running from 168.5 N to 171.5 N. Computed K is 38.2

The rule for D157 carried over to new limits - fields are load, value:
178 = 40.4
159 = 41.3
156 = 41.7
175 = 38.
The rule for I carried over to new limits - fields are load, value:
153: 42.4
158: 42.1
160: 41.1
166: 37.9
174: 37.5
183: 49.7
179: 42.4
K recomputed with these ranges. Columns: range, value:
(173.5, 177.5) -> 38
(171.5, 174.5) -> 37.8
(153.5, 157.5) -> 42.1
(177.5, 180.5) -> 43.2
